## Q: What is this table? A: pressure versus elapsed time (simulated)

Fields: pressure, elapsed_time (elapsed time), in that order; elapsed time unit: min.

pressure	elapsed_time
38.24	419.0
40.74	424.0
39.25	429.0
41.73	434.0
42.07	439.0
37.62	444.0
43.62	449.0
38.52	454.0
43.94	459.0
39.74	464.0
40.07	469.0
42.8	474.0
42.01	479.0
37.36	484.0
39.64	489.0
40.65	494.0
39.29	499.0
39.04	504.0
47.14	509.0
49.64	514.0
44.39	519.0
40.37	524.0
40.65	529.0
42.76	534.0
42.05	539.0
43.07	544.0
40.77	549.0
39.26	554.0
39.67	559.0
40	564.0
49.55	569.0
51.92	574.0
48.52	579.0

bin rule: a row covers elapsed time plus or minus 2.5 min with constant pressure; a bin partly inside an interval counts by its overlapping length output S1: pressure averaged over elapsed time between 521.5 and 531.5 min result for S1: 40.5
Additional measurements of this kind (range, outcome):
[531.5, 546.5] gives 42.6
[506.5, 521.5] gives 47.1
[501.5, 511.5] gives 43.1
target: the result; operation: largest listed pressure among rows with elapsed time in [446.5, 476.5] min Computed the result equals 43.94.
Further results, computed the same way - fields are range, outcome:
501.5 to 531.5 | 49.64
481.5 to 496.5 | 40.65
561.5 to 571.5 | 49.55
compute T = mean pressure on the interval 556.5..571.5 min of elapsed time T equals 43.1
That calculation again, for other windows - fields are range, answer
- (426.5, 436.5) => 40.5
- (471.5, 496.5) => 40.5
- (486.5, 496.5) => 40.1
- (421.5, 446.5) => 40.3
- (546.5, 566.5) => 39.9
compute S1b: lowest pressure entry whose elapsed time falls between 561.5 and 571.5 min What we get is 40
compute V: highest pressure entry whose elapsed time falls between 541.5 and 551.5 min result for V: 43.07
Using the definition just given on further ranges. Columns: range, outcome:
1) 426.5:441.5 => 42.07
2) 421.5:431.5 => 40.74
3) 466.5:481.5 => 42.8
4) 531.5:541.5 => 42.76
